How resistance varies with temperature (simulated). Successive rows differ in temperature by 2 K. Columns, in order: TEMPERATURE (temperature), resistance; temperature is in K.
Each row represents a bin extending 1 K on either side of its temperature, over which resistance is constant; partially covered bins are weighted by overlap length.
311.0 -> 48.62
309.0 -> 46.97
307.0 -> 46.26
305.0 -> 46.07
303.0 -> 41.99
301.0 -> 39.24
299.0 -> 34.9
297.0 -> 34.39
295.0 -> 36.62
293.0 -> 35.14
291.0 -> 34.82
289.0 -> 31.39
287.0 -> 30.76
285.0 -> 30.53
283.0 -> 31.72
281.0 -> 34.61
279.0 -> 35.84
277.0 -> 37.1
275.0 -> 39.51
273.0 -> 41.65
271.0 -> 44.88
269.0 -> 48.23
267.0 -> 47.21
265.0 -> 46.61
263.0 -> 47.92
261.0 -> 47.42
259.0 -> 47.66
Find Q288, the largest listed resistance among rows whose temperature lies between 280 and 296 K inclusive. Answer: 36.62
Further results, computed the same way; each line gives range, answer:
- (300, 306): 46.07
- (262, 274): 48.23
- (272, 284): 41.65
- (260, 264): 47.92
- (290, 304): 41.99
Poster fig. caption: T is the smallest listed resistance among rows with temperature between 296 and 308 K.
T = 34.39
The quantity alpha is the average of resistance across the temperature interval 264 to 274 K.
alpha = 45.7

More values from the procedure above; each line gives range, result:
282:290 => 31.1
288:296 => 34.5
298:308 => 41.7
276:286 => 34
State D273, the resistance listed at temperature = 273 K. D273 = 41.65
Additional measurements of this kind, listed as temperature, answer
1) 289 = 31.39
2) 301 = 39.24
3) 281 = 34.61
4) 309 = 46.97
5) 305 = 46.07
